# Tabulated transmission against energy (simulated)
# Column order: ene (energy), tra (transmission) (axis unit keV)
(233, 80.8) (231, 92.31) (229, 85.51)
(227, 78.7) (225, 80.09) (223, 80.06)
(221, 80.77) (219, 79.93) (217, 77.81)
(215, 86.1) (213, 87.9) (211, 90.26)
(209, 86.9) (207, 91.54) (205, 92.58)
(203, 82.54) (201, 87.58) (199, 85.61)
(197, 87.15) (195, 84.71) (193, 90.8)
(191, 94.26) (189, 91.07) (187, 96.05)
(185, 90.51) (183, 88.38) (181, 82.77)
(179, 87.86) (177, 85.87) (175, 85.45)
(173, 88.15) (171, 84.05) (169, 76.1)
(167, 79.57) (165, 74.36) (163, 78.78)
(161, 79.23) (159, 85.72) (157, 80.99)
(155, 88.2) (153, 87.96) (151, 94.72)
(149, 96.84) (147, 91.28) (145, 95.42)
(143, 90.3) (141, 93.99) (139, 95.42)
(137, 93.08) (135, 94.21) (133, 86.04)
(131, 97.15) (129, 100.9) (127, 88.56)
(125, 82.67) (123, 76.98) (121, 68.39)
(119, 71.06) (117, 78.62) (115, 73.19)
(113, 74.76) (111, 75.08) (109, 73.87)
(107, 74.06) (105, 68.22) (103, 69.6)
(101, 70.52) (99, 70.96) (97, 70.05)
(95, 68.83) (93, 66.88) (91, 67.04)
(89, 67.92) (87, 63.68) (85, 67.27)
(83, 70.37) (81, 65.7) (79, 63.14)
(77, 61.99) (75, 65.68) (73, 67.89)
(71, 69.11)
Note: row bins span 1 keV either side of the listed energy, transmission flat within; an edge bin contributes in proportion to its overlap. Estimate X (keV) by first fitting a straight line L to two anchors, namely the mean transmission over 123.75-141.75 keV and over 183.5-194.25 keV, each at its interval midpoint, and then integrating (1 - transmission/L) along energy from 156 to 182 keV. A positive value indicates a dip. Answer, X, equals 2.8 keV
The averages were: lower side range 92.2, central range 82.2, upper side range 92.2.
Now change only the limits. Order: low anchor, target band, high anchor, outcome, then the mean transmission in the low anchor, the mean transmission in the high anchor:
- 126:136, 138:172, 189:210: 1.9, 93.4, 88.5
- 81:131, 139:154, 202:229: -3.0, 73.6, 84.3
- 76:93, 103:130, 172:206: -1.6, 65.9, 88.3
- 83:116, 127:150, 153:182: -4.9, 70.1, 82.8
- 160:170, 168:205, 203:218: -2.3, 77.6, 87.2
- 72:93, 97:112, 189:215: -0.3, 66.1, 88.5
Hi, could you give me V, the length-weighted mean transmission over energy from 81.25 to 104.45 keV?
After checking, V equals 68.4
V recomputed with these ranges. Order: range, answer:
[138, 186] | 86.7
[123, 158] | 91.2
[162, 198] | 85.9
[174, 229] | 86.4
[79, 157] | 79.5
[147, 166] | 85.5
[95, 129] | 74.8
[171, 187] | 87.4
